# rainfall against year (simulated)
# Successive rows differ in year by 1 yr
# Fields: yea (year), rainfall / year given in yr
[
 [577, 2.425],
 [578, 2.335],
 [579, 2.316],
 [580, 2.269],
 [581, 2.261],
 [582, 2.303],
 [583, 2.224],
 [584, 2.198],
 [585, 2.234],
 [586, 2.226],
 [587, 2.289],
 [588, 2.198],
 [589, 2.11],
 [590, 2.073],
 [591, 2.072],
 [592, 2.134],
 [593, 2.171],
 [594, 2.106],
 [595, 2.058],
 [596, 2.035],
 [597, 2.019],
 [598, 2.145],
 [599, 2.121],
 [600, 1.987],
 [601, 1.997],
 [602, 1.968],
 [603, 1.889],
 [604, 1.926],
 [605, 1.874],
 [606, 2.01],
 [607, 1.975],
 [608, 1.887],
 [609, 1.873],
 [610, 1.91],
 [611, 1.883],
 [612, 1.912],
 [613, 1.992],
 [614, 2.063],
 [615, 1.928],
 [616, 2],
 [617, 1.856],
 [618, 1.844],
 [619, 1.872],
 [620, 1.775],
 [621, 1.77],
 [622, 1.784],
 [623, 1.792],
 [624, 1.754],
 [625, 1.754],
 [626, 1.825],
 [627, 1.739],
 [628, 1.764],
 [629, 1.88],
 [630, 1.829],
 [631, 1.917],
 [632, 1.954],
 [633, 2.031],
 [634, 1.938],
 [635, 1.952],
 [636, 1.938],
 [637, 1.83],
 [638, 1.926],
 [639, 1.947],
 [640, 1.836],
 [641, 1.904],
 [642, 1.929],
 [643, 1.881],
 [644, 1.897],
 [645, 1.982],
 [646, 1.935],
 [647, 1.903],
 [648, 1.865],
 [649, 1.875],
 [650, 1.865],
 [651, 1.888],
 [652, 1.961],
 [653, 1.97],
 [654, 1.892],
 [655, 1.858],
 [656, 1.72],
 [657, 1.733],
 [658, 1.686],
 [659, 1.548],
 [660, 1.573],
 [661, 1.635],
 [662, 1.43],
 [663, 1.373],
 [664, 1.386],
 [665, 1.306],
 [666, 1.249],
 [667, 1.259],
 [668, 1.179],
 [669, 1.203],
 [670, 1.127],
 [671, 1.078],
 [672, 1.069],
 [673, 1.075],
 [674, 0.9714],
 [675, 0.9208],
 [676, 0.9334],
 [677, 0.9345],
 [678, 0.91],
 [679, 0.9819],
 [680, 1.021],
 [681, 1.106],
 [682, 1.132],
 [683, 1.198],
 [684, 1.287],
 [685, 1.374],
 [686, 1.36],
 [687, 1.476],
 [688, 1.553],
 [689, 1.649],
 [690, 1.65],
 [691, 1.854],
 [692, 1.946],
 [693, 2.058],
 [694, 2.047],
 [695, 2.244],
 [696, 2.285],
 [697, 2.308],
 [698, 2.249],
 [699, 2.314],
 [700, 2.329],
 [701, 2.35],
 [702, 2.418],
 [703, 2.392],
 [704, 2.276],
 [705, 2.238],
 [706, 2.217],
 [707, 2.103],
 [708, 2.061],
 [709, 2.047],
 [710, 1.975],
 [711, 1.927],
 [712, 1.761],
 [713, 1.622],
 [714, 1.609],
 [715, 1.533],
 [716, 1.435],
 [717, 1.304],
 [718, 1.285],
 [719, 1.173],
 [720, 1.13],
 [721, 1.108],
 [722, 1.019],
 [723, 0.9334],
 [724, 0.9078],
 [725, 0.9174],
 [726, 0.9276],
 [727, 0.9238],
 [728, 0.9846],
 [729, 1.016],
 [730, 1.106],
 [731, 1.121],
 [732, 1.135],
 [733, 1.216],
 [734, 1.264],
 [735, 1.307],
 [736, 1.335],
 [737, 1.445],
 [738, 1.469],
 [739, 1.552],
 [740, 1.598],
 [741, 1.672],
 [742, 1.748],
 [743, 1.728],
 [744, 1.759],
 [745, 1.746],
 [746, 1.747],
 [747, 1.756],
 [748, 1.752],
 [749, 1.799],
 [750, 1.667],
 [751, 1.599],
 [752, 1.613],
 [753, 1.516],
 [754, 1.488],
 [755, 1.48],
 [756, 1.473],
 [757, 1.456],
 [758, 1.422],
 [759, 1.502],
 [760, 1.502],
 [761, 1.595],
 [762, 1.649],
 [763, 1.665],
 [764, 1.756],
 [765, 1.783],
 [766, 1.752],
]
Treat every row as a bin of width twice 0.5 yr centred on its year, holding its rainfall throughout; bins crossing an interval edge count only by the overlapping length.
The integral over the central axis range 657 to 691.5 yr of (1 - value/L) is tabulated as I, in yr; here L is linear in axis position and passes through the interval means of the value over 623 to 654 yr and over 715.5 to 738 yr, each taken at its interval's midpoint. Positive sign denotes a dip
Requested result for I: 6.46 yr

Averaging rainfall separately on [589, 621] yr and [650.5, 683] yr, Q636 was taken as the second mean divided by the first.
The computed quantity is 0.7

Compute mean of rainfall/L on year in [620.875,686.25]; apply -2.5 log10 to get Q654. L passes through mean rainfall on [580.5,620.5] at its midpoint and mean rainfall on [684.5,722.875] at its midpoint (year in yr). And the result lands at 0.22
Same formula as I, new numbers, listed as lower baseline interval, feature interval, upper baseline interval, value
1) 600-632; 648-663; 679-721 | 0.7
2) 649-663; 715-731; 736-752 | 5.6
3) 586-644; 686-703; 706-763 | -4.3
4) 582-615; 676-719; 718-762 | -4.4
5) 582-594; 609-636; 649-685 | -0.8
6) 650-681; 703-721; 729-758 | -3.7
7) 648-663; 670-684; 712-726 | 4.8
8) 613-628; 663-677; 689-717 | 5.8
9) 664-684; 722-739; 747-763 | 3.6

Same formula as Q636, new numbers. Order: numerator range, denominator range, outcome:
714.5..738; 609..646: 0.62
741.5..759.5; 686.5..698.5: 0.84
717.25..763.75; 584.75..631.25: 0.71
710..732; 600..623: 0.65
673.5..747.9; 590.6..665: 0.82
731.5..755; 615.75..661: 0.84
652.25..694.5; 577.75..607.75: 0.66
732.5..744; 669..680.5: 1.48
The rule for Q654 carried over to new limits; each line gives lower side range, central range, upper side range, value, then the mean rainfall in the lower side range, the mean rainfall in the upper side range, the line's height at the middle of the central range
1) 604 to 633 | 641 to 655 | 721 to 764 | -0.08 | 1.88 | 1.42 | 1.77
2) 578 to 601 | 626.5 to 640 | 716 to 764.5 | 0.03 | 2.16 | 1.4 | 1.94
